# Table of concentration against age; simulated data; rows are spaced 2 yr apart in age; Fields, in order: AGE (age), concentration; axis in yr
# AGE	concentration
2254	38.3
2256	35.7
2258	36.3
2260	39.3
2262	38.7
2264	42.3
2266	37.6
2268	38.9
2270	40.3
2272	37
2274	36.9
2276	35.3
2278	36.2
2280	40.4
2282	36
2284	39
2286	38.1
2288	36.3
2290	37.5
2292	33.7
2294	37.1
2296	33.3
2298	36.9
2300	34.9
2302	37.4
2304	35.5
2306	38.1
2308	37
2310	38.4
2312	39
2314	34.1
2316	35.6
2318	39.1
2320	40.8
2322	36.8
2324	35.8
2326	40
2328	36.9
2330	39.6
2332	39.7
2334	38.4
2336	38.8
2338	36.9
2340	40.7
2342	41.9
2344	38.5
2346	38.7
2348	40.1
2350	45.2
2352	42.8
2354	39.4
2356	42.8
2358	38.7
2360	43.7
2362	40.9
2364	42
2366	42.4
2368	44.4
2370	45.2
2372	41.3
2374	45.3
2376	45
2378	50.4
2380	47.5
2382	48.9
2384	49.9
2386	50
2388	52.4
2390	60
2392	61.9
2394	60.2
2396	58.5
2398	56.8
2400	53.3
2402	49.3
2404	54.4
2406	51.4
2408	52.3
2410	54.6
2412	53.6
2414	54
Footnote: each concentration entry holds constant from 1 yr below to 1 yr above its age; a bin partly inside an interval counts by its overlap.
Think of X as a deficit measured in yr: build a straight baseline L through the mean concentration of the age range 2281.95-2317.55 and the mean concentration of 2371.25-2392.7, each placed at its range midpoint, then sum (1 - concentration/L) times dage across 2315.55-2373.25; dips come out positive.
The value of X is 4.75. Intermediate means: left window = 36.6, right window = 50.2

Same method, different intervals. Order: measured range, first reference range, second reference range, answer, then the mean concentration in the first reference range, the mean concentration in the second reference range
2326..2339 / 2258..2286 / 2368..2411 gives 1.9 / 38.2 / 51.7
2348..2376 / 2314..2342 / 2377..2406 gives 2.4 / 38.4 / 53.7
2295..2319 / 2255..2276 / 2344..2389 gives 2.4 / 38.2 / 44.3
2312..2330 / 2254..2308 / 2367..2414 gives 2.1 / 37.3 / 51.6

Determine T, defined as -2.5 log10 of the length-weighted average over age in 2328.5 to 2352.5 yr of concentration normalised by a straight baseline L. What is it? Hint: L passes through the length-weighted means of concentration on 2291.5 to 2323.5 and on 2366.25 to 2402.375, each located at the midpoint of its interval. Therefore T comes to 0.08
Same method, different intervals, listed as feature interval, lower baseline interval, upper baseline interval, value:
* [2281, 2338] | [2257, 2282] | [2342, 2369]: 0.07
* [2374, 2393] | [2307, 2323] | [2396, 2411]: -0.03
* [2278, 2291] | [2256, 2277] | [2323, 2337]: 0.01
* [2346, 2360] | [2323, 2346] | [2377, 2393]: 0.06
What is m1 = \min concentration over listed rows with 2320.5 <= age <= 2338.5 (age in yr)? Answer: 35.8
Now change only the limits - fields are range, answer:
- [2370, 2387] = 41.3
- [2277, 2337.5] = 33.3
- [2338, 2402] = 36.9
